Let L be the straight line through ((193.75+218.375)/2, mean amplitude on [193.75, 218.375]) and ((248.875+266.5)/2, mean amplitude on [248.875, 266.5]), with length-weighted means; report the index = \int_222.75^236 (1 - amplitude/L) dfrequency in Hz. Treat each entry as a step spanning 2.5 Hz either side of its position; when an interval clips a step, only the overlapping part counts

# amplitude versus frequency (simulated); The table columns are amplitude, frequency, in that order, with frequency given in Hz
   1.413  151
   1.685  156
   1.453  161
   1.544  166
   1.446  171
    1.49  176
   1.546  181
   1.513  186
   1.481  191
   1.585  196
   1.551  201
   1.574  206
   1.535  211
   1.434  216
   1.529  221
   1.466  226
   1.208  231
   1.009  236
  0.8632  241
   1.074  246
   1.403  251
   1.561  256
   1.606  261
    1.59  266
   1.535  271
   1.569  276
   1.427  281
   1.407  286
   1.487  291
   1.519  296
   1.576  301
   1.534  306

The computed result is 2.2 Hz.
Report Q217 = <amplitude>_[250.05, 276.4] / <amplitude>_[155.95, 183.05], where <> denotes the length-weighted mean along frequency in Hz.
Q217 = 1.02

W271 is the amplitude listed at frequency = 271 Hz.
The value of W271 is 1.535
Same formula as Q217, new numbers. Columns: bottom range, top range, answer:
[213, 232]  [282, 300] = 1.03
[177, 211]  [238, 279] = 0.91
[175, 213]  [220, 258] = 0.81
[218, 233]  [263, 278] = 1.11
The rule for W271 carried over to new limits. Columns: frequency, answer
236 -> 1.009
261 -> 1.606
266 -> 1.59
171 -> 1.446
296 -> 1.519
